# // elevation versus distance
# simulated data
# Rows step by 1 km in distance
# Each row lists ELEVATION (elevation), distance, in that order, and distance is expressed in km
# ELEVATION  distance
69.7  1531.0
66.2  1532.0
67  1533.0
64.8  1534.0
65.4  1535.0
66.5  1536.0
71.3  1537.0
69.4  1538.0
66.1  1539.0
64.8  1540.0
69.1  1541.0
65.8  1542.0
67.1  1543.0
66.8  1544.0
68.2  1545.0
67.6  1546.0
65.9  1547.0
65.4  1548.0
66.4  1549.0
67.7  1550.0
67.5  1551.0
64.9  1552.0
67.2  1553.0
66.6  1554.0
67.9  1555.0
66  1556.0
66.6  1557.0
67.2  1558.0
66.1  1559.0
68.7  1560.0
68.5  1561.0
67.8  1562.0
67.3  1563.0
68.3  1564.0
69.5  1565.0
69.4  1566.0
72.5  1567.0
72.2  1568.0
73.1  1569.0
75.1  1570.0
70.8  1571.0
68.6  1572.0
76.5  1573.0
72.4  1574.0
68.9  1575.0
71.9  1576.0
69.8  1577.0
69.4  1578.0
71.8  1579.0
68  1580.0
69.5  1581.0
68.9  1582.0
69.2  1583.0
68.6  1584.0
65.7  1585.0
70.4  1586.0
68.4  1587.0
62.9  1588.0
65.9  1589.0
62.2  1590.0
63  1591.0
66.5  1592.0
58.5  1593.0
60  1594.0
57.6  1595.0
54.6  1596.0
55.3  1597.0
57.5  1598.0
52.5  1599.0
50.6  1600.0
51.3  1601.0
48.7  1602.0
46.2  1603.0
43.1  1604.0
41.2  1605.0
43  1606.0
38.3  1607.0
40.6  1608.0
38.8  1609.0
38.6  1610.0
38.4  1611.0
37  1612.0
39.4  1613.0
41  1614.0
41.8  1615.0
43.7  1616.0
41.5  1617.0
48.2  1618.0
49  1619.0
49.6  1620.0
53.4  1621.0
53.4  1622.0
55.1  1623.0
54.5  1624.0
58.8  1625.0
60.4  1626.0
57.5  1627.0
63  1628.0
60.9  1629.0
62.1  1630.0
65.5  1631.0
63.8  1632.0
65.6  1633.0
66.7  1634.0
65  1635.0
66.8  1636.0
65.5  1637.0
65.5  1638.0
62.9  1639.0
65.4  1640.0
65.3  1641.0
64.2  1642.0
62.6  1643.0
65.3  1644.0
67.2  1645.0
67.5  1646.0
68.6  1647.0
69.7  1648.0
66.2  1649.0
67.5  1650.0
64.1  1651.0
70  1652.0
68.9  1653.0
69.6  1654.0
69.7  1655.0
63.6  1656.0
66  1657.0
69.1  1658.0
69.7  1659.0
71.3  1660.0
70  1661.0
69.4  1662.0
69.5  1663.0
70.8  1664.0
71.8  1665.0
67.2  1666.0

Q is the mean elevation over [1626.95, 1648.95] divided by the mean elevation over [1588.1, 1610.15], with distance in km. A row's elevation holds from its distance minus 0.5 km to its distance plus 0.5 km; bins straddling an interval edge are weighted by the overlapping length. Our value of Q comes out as 1.25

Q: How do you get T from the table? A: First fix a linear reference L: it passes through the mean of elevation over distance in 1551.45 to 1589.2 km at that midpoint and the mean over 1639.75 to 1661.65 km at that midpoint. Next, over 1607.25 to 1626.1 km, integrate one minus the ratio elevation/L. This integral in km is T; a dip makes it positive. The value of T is 6.1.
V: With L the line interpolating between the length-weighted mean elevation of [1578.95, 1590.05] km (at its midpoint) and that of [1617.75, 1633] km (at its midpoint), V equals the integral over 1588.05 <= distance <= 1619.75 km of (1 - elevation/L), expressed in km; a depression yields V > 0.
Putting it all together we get 7.1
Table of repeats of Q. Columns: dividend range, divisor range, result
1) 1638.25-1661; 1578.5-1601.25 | 1.07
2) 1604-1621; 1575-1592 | 0.62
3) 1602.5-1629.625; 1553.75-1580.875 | 0.68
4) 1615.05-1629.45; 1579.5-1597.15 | 0.83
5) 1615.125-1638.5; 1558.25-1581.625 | 0.82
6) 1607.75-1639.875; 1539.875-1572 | 0.79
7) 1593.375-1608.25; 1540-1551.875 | 0.74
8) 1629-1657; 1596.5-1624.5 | 1.43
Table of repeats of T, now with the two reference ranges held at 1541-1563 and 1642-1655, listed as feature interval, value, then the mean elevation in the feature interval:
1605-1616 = 4.5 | 39.9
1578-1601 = 1.4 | 63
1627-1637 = 0.5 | 64.1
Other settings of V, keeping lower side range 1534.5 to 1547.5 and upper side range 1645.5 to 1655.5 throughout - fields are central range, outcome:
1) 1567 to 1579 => -0.75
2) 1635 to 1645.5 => 0.47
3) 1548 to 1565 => 0.05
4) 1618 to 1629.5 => 2.09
